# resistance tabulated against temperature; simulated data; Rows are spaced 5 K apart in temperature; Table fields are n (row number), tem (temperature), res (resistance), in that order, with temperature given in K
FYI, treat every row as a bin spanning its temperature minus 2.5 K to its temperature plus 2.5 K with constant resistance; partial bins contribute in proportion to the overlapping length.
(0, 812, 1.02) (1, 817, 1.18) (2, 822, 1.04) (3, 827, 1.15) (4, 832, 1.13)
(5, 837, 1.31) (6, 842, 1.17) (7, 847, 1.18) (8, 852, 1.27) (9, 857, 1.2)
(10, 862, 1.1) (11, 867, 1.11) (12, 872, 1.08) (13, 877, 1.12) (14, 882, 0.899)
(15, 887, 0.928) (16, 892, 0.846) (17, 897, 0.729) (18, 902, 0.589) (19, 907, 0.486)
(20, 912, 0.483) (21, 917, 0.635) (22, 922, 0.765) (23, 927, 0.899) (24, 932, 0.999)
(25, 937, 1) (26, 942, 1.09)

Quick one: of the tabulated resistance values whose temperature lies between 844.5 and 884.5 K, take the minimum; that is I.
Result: 0.899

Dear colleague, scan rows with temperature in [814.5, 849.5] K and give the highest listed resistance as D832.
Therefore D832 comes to 1.31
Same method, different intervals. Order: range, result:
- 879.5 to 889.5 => 0.928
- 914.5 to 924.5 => 0.765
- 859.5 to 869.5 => 1.11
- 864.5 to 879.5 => 1.12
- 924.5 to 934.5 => 0.999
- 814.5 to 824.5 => 1.18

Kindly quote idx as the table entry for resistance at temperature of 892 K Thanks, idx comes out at 0.846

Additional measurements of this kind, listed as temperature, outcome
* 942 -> 1.09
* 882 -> 0.899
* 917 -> 0.635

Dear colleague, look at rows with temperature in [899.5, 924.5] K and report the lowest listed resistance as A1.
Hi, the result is 0.483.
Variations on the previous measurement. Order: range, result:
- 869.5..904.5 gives 0.589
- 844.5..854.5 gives 1.18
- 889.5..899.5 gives 0.729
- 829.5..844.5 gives 1.13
